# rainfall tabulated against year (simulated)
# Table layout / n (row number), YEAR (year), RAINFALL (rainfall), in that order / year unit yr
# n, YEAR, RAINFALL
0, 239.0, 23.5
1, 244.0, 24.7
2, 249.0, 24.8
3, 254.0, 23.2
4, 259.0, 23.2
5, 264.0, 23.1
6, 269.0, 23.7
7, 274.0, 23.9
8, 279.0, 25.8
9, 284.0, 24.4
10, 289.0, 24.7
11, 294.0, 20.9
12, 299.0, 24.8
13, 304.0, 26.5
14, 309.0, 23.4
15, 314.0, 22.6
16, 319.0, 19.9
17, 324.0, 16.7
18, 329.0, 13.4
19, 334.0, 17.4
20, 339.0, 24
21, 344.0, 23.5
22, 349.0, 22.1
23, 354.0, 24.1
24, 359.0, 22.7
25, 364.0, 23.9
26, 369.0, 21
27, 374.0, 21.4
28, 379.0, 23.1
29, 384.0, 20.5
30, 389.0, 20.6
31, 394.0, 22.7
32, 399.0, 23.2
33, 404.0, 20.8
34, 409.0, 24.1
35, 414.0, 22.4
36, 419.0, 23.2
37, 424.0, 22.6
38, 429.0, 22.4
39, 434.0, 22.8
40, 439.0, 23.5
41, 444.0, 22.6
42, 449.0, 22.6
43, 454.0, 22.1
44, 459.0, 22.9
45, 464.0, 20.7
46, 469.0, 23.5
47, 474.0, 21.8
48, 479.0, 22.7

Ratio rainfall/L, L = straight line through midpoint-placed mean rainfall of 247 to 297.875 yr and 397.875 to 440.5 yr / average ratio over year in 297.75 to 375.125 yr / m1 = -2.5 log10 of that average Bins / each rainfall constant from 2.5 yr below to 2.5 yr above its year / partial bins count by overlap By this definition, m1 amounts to 0.080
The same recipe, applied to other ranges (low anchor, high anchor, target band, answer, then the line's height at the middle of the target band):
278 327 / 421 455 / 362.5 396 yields 0.04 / 22.7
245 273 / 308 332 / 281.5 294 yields -0.12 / 21.4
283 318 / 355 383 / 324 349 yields 0.18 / 23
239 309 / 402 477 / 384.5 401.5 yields 0.05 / 23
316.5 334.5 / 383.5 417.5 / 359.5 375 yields -0.13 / 19.8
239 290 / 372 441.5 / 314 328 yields 0.25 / 23.4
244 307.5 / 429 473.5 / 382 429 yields 0.03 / 22.9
